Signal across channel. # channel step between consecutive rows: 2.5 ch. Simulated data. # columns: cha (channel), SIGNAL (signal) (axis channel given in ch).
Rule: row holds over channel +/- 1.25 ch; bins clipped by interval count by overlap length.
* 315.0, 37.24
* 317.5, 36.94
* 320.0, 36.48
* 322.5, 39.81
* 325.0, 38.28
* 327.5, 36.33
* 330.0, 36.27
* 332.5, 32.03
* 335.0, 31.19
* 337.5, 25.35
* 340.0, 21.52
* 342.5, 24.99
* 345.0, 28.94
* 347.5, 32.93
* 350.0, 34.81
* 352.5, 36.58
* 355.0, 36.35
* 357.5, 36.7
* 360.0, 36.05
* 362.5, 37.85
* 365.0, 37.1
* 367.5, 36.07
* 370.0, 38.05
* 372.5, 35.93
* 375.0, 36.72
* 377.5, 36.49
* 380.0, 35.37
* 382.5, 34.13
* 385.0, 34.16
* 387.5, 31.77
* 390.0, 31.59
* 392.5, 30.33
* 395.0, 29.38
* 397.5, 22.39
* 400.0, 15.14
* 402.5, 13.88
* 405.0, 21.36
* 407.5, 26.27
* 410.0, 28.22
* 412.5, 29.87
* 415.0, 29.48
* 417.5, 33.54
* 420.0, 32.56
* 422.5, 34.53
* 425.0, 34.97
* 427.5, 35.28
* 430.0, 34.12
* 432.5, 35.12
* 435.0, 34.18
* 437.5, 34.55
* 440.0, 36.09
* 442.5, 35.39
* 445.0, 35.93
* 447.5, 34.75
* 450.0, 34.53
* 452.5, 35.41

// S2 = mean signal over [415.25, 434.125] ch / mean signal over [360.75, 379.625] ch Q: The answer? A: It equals 0.93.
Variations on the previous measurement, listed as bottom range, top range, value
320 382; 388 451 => 0.89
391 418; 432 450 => 1.39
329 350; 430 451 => 1.19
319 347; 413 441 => 1.06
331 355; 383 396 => 1.05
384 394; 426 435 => 1.09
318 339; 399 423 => 0.77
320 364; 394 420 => 0.76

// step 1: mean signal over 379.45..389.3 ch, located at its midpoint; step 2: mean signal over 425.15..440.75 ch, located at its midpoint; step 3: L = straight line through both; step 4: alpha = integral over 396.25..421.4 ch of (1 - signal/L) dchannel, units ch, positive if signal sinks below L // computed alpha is 6.6 ch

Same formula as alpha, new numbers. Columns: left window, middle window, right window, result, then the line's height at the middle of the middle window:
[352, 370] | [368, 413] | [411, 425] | 6.4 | 34.4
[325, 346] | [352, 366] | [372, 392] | -2.0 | 32.2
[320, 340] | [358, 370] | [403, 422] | -2.1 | 31.4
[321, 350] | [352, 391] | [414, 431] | -3.8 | 32.5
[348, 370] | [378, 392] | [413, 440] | 0.8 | 35.4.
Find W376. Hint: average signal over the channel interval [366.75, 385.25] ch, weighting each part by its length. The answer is 36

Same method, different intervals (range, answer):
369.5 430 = 30.5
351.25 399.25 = 34.2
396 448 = 30.3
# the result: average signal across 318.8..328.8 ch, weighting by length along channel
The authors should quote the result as 37.7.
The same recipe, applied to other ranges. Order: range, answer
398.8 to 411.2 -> 21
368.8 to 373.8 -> 37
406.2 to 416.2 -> 28.4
